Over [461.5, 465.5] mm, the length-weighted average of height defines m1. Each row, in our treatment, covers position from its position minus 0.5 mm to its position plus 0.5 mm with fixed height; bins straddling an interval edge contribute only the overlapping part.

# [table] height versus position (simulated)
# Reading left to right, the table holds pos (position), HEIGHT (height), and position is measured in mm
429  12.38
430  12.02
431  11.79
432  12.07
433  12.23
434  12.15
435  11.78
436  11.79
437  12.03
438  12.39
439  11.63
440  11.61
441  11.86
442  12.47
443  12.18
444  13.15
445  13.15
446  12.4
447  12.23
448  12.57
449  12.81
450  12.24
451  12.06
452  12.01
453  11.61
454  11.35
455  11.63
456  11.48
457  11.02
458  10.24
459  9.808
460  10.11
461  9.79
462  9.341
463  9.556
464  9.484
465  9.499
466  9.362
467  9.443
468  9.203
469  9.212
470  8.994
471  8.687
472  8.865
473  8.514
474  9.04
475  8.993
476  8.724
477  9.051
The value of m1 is 9.47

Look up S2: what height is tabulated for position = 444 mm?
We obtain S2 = 13.15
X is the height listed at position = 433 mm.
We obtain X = 12.23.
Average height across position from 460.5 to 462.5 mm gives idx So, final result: 9.57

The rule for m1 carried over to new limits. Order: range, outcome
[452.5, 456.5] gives 11.5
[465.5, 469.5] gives 9.3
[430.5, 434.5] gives 12.1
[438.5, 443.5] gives 11.9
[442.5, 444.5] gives 12.7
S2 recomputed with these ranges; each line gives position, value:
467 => 9.443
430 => 12.02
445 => 13.15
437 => 12.03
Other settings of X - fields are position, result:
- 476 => 8.724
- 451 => 12.06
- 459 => 9.808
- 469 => 9.212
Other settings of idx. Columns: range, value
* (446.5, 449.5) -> 12.5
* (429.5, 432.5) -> 12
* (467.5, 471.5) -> 9.02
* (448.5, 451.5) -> 12.4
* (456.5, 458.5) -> 10.6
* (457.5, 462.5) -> 9.86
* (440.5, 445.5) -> 12.6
